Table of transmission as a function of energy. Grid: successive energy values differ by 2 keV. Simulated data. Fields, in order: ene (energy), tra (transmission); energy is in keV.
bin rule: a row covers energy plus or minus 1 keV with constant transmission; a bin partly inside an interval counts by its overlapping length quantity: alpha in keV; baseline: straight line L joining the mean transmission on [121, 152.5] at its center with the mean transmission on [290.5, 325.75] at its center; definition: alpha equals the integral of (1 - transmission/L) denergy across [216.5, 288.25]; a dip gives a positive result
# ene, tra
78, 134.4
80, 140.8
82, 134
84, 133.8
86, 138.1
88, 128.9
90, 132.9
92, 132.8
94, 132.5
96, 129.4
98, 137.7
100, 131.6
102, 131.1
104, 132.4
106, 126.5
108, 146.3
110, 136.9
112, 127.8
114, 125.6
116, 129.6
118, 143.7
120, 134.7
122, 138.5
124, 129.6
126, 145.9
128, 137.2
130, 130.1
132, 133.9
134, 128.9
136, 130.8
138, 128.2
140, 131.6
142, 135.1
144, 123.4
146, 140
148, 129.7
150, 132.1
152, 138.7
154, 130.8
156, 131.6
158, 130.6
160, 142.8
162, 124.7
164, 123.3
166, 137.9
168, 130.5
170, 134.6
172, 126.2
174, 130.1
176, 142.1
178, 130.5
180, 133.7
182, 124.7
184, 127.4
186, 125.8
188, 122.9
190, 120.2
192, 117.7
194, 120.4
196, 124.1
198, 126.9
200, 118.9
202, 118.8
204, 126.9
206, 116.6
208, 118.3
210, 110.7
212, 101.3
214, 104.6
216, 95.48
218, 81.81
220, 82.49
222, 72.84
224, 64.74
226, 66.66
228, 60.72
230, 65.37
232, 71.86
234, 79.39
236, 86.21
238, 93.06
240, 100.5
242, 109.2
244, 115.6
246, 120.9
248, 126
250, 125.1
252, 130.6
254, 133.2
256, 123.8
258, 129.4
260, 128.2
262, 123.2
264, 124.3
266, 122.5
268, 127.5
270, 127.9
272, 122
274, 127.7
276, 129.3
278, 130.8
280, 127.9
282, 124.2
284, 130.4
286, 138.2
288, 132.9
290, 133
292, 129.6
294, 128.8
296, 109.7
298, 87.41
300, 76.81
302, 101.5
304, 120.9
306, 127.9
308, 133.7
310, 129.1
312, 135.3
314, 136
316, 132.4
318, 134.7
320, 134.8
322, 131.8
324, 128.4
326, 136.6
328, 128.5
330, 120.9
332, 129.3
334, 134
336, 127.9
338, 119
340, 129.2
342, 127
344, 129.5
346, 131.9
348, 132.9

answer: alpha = 9.3 keV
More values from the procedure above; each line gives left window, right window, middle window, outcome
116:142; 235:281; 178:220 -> 3.6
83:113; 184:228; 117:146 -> -2.1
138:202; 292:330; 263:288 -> -0.7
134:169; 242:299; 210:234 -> 8.9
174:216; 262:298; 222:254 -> 7.5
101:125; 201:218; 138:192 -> -4.4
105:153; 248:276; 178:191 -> 0.4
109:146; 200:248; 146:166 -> -1.7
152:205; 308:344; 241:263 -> 0.9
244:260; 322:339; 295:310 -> 2.1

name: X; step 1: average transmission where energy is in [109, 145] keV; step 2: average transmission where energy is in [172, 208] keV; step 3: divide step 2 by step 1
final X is 0.94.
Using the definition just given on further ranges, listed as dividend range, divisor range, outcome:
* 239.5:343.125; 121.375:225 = 1.02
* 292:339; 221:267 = 1.20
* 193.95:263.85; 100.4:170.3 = 0.79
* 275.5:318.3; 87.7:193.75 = 0.94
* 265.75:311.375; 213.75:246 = 1.44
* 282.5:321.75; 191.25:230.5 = 1.24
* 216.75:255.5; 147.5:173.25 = 0.72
